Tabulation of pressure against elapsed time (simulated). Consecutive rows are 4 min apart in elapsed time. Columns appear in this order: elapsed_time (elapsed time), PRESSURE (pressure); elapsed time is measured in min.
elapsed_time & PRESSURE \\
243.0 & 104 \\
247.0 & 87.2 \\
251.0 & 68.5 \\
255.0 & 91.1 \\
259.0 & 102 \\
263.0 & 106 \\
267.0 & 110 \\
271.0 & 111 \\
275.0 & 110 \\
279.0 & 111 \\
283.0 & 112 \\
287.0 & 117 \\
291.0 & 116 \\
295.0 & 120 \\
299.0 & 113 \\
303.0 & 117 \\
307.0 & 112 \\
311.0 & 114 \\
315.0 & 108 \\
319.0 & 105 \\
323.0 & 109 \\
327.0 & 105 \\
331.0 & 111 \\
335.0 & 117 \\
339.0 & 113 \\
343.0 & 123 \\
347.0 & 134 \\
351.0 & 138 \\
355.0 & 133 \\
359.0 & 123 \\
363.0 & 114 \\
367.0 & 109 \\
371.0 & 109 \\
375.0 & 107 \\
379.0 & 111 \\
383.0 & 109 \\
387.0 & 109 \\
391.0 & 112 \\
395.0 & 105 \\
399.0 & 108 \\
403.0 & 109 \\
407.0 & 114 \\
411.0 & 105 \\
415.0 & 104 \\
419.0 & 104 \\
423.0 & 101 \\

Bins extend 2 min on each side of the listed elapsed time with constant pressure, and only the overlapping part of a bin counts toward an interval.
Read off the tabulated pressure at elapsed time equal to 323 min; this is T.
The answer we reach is 109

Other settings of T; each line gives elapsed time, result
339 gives 113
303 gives 117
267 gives 110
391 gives 112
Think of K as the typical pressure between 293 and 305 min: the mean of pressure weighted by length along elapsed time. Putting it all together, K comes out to 117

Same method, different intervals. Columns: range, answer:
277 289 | 113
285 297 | 118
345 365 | 128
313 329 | 107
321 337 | 110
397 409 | 110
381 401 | 109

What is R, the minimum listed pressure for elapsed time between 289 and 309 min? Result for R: 112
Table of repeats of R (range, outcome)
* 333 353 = 113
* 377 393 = 109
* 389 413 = 105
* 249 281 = 68.5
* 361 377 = 107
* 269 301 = 110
